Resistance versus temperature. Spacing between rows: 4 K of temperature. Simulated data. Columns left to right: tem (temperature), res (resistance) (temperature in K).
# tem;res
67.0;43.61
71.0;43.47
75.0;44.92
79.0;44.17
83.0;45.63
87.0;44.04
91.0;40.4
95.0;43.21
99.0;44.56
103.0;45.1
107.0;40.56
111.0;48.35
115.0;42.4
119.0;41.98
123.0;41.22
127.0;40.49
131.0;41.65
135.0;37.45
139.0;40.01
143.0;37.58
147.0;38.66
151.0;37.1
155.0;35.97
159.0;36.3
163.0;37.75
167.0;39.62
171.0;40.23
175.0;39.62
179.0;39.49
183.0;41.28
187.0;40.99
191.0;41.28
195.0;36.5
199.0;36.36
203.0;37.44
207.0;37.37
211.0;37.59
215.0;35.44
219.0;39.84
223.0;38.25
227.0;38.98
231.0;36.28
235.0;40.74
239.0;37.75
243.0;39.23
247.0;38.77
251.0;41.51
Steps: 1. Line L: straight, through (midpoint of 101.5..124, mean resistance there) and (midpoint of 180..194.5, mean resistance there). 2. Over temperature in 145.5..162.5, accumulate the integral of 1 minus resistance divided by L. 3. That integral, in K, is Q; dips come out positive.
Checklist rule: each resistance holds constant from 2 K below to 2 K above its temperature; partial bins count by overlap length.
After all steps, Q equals 1.9 K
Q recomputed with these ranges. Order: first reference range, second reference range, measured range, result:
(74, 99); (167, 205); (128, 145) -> 0.9 K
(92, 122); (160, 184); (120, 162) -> 2.8 K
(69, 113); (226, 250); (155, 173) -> 1.4 K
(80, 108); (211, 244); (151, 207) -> 2.2 K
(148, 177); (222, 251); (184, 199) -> -0.4 K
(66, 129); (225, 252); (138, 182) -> 3.2 K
